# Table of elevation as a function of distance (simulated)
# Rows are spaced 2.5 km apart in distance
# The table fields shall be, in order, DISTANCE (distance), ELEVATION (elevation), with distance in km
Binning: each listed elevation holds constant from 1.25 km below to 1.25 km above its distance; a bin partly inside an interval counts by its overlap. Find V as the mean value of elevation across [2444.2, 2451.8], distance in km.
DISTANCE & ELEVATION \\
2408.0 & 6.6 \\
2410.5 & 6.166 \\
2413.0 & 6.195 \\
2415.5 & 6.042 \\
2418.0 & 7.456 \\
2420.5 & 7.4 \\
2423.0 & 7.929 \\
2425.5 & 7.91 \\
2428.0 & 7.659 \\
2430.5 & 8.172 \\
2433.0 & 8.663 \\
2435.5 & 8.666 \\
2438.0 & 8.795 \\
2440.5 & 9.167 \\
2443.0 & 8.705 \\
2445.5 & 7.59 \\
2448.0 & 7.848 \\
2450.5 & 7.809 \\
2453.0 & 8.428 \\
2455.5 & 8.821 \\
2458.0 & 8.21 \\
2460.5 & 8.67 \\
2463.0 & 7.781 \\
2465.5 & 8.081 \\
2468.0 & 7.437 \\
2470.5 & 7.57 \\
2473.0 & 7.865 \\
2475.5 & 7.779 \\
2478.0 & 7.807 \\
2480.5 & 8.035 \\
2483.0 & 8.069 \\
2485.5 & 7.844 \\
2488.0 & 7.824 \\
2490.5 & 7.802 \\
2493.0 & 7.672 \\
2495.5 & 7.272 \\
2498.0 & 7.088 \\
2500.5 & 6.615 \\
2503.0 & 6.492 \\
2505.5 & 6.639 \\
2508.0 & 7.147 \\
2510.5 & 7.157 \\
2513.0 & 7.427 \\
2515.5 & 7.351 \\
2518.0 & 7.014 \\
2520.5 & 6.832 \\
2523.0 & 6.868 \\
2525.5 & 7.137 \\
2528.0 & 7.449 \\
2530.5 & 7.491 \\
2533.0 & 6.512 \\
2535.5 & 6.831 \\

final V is 7.76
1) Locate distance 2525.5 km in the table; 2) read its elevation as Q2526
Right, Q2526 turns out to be 7.137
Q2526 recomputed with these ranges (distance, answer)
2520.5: 6.832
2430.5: 8.172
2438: 8.795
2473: 7.865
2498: 7.088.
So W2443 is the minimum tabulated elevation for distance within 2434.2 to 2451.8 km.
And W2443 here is 7.59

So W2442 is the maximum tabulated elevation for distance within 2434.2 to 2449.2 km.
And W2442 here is 9.167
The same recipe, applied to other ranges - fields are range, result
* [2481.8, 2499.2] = 8.069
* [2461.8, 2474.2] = 8.081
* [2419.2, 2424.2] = 7.929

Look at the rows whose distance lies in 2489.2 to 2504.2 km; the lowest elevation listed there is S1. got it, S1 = 6.492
